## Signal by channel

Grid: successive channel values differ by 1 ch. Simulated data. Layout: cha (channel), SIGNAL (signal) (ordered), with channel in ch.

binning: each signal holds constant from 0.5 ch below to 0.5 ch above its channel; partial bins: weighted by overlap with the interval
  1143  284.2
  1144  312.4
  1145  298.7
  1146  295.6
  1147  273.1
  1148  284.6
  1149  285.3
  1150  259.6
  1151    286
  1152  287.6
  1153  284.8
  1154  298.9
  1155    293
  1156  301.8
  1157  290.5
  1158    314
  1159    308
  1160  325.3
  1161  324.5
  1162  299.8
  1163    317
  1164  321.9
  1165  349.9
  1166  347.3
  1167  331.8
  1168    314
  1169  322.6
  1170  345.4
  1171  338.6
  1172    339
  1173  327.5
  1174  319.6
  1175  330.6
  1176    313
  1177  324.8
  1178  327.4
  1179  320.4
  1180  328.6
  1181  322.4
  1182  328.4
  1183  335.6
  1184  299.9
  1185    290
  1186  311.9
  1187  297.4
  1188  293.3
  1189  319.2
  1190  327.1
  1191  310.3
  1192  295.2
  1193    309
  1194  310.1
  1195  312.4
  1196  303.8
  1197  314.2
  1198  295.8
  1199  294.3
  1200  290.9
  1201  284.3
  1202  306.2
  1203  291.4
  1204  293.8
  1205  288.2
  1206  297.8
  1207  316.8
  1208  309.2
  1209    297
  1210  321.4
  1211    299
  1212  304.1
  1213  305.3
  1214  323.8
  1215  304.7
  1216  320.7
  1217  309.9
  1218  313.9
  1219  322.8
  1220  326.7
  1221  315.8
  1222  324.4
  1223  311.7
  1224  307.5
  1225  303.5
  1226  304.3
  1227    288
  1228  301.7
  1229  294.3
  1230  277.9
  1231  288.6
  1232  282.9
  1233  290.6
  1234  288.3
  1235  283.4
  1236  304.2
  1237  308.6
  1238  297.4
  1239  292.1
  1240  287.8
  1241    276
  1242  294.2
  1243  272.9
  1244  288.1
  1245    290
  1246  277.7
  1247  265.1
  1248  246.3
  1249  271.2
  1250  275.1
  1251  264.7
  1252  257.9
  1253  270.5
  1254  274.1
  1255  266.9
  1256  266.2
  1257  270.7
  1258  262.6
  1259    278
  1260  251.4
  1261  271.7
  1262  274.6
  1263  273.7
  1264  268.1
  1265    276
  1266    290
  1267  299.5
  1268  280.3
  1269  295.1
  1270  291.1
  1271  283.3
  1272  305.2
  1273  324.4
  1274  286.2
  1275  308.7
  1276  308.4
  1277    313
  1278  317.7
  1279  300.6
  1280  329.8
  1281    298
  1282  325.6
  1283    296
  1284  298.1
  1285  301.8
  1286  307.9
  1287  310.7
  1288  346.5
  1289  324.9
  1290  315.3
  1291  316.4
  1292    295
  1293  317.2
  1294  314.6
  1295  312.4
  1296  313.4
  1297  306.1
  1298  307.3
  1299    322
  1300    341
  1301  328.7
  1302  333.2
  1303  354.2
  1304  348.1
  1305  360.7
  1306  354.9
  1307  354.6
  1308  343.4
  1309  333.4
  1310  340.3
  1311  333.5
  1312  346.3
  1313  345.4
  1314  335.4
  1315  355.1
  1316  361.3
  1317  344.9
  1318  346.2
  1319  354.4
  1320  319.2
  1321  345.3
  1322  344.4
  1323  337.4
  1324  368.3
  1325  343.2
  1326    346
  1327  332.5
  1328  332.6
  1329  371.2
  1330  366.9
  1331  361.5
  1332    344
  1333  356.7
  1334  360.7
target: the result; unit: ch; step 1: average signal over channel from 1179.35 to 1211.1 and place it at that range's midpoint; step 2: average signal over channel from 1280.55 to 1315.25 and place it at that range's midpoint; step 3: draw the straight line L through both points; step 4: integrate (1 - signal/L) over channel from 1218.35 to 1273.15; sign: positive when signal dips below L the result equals 5.2 ch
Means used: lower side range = 306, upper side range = 327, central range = 286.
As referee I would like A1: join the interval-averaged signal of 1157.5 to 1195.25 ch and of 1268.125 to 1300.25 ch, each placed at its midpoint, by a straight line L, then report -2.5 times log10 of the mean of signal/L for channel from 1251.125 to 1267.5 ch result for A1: 0.15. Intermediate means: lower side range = 320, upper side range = 310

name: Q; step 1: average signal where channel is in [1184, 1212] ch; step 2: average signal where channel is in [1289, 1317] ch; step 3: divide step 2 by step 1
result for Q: 1.10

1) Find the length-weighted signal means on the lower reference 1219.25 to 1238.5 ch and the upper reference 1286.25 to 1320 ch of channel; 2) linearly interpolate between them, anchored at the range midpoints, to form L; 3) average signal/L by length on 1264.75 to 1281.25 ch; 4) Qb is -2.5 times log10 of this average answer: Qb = 0.07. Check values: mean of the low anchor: 300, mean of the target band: 301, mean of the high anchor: 333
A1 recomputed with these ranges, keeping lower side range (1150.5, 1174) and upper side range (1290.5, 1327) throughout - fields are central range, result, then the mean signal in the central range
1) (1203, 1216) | 0.06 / 305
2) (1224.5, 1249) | 0.14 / 287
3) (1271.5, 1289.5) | 0.07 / 311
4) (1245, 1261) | 0.22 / 267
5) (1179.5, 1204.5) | 0.05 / 307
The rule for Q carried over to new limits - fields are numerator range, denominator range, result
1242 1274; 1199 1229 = 0.91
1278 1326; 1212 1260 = 1.14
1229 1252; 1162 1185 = 0.87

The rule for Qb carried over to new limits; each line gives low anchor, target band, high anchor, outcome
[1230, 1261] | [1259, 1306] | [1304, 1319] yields 0.03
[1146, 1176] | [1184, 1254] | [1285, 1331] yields 0.08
